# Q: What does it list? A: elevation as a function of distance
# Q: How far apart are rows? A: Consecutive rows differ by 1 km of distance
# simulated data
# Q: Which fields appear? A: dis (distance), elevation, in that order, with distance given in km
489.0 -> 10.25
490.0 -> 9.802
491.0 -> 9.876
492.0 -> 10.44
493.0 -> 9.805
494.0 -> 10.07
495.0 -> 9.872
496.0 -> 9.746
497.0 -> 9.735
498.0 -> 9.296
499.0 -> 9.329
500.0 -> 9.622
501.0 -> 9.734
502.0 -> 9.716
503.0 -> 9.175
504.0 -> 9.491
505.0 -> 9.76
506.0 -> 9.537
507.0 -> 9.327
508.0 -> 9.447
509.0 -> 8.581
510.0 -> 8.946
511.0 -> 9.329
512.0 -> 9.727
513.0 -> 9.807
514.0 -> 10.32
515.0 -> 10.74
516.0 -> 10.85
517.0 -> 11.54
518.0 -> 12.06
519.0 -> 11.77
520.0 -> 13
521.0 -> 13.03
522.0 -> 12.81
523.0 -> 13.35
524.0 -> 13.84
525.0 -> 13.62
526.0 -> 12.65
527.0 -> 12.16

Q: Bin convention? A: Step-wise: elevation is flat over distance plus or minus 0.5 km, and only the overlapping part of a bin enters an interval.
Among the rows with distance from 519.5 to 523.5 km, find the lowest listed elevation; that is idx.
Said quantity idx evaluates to 12.81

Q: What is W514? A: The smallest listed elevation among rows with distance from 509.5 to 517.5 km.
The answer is 8.946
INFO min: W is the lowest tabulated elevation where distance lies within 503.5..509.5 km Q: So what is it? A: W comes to 8.581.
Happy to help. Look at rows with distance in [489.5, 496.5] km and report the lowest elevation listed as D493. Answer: 9.746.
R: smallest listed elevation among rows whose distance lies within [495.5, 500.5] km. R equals 9.296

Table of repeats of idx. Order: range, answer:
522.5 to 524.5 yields 13.35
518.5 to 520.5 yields 11.77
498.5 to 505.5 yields 9.175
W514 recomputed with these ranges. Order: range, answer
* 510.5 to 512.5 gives 9.329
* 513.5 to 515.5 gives 10.32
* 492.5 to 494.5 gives 9.805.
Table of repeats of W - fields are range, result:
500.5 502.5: 9.716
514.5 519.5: 10.74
